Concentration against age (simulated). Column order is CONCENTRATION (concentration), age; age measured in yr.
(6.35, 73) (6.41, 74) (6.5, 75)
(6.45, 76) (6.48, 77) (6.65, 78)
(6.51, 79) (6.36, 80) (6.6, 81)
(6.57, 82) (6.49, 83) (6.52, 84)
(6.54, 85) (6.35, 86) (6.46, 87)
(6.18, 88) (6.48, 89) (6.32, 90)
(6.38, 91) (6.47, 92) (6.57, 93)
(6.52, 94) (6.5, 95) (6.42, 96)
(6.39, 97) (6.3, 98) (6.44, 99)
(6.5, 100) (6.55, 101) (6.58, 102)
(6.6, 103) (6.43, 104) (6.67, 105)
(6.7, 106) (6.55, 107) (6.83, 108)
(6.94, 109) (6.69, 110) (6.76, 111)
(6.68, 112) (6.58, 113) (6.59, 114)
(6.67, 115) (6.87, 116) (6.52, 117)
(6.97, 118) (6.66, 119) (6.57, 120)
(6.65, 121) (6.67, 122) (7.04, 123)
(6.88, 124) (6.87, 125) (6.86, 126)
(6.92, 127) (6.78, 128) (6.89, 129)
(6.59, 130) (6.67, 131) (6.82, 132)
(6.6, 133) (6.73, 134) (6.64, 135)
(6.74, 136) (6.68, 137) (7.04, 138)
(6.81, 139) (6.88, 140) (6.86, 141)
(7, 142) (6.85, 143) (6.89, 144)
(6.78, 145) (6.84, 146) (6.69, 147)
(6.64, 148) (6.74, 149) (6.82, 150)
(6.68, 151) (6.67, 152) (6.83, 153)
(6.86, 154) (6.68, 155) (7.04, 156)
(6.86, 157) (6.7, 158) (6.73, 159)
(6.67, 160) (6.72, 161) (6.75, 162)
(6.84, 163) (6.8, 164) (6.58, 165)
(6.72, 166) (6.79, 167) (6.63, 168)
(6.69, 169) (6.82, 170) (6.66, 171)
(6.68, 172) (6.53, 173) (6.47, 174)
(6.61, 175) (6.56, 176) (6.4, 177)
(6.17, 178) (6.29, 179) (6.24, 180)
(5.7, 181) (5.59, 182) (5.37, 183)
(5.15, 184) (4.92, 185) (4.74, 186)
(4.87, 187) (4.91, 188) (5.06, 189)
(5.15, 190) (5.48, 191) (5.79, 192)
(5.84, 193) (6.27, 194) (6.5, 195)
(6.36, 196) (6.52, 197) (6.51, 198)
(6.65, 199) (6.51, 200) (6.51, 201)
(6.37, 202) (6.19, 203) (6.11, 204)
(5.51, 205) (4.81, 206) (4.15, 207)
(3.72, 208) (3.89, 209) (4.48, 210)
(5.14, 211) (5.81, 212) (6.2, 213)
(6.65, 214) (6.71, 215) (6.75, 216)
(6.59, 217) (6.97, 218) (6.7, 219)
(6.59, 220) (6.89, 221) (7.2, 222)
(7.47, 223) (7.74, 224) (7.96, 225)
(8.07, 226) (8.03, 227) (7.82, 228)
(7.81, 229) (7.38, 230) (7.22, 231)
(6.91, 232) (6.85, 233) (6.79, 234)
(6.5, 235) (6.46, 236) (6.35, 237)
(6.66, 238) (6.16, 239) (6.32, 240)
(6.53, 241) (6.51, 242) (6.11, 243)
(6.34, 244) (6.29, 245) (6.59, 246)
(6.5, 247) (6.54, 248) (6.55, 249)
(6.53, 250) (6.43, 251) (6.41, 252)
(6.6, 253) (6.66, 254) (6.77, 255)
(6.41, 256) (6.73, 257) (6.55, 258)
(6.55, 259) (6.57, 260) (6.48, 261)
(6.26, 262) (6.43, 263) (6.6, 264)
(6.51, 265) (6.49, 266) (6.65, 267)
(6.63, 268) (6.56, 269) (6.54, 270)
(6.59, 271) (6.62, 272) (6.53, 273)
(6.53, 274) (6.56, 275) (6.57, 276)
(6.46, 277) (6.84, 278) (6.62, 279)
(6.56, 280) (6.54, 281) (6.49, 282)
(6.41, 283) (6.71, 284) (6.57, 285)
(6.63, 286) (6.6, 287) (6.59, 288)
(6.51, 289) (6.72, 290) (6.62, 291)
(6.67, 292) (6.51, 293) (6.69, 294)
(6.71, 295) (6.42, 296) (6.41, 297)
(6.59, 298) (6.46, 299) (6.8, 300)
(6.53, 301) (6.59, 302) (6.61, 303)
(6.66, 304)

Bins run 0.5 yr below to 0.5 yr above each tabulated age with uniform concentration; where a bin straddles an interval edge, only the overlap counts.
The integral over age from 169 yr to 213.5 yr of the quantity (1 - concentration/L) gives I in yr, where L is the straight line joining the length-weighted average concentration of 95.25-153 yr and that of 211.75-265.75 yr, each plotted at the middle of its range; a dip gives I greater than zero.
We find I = 6.2 yr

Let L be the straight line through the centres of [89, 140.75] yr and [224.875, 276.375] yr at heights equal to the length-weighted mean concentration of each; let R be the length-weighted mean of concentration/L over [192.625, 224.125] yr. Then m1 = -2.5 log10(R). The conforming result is 0.10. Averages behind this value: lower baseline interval 6.67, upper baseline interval 6.68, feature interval 6.12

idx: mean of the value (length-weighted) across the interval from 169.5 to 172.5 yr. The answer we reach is 6.72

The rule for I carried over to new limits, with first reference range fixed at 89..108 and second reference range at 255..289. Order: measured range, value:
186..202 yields 1.54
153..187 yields 0.78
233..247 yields 0.21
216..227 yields -1.16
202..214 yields 2.44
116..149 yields -1.36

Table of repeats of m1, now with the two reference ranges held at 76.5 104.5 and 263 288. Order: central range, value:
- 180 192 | 0.24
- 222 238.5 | -0.11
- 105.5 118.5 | -0.04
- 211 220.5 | 0.01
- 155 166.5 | -0.04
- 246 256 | 0.00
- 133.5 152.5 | -0.05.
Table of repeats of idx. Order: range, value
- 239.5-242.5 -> 6.45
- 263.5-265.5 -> 6.55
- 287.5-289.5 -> 6.55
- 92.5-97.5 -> 6.48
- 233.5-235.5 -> 6.64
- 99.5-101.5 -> 6.53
